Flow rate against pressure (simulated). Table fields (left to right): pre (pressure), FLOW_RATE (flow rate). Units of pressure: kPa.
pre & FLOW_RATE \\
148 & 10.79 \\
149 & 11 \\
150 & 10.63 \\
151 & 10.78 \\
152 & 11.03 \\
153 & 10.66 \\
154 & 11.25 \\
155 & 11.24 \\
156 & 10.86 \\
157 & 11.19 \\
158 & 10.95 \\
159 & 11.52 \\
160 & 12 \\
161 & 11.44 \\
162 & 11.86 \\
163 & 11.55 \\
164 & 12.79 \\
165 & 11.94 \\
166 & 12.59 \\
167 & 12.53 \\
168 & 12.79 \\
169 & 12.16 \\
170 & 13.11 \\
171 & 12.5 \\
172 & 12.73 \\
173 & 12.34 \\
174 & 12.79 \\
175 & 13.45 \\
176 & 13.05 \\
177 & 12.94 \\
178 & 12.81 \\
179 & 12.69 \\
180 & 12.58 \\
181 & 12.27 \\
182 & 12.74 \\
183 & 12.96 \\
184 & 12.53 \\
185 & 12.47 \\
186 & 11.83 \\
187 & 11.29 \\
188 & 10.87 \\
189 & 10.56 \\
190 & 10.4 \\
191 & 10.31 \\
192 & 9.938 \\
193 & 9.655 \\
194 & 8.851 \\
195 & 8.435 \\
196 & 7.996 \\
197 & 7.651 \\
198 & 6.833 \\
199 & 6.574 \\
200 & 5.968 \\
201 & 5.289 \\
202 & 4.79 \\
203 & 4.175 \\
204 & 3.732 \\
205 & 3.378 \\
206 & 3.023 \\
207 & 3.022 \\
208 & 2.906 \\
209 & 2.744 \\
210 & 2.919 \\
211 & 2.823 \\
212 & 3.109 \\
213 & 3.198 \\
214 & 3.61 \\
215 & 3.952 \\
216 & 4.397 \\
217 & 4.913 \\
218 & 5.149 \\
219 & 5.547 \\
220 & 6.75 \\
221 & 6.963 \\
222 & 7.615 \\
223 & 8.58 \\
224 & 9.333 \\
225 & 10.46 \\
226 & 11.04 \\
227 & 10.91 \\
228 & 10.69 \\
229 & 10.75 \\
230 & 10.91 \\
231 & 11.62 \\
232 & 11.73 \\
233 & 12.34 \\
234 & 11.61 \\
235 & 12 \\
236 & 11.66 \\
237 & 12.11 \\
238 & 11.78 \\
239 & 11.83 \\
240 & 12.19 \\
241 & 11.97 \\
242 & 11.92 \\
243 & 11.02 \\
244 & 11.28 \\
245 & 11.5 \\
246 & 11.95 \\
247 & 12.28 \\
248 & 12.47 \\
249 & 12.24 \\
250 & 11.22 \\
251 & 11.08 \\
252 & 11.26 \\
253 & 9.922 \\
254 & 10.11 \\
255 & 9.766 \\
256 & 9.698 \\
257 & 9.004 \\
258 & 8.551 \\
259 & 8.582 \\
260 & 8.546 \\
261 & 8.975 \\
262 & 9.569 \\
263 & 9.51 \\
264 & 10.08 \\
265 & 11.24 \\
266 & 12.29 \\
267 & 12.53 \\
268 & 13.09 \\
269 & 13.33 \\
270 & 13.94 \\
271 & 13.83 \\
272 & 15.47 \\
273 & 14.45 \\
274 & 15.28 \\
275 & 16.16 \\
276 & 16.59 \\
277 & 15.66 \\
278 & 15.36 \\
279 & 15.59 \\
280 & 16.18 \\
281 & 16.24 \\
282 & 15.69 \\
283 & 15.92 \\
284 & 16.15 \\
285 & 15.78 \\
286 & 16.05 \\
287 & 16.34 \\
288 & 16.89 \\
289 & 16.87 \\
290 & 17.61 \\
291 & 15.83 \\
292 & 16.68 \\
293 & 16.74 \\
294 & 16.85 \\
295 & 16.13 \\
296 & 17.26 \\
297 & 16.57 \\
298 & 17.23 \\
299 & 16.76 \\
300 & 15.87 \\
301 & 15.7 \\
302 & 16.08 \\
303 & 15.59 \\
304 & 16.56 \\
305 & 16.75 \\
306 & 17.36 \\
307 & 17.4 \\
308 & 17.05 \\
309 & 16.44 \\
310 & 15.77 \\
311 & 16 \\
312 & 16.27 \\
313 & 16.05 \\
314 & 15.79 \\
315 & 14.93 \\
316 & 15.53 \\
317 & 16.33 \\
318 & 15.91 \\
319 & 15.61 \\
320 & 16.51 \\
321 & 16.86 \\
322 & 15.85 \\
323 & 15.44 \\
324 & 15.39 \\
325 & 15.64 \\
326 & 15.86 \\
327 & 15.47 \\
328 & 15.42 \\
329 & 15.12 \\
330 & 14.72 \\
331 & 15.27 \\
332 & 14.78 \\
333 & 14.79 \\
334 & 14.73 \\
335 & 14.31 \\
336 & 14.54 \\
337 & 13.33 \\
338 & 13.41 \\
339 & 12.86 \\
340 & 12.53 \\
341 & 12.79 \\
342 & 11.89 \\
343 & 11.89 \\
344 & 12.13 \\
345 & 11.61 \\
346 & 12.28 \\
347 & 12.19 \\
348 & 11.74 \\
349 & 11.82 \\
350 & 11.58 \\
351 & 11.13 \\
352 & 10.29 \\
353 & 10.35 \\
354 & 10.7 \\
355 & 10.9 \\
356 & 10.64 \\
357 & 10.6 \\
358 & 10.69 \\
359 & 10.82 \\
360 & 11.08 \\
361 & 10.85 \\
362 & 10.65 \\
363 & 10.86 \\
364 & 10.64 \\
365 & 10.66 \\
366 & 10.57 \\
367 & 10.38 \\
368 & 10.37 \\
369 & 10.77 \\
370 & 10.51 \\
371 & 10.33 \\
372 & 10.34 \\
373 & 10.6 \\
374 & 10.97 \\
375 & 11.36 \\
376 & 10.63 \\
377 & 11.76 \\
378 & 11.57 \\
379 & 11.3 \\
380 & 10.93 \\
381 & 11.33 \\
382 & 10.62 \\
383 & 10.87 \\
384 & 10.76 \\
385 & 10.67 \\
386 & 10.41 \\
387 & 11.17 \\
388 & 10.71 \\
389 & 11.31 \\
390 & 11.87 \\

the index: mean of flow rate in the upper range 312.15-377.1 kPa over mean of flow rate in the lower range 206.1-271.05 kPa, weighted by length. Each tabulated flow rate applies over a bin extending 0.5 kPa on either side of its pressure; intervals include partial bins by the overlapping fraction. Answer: 1.37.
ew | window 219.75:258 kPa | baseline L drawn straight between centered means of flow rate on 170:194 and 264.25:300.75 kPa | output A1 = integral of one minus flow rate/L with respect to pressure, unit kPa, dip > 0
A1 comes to 8.6 kPa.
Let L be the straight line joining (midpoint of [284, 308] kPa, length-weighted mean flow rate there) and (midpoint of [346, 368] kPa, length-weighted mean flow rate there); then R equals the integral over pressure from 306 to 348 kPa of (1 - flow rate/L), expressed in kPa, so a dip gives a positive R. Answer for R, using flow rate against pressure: -3.3 kPa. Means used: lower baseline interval 16.6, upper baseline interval 10.9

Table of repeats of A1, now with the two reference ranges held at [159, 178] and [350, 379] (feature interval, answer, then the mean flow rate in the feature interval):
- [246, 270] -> 1.9 kPa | 10.8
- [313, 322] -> -3.8 kPa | 15.9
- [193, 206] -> 6.4 kPa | 6.15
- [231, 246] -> 0.1 kPa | 11.8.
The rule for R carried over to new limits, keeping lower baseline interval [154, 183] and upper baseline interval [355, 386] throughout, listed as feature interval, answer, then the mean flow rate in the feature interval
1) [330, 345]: -3.33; 13.5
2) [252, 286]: -3.92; 12.8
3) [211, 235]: 7.74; 8.02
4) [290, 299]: -4.26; 16.7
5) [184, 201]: 3.89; 9.33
